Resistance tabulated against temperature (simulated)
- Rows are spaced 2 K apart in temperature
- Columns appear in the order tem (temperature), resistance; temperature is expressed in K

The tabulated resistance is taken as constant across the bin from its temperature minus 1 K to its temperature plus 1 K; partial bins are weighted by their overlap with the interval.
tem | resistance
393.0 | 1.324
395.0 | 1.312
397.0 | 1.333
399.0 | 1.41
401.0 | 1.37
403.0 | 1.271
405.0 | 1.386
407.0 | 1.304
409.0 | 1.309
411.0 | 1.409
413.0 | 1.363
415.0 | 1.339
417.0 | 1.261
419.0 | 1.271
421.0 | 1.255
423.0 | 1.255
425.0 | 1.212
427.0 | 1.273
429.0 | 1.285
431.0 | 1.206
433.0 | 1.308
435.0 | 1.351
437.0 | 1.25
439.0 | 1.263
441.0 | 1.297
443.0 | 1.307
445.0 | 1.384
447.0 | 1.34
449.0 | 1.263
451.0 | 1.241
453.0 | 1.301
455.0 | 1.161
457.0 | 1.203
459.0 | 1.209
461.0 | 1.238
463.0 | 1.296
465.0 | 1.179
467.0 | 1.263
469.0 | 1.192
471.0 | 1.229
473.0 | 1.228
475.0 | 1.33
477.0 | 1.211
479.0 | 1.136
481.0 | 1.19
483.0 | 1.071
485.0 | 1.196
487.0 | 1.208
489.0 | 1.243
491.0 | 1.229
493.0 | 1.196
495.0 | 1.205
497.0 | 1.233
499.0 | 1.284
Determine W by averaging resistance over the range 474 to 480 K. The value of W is 1.23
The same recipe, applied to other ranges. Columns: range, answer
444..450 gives 1.33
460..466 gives 1.24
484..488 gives 1.2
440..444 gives 1.3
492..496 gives 1.2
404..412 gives 1.35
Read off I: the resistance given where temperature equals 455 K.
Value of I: 1.161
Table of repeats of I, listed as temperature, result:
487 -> 1.208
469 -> 1.192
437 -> 1.25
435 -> 1.351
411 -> 1.409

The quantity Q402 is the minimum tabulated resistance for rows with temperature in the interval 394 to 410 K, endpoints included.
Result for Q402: 1.271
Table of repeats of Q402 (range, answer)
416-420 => 1.261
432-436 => 1.308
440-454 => 1.241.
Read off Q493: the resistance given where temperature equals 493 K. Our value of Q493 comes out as 1.196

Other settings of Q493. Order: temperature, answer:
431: 1.206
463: 1.296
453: 1.301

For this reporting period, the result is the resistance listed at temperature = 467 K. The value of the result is 1.263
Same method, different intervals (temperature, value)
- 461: 1.238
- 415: 1.339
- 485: 1.196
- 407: 1.304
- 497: 1.233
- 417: 1.261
